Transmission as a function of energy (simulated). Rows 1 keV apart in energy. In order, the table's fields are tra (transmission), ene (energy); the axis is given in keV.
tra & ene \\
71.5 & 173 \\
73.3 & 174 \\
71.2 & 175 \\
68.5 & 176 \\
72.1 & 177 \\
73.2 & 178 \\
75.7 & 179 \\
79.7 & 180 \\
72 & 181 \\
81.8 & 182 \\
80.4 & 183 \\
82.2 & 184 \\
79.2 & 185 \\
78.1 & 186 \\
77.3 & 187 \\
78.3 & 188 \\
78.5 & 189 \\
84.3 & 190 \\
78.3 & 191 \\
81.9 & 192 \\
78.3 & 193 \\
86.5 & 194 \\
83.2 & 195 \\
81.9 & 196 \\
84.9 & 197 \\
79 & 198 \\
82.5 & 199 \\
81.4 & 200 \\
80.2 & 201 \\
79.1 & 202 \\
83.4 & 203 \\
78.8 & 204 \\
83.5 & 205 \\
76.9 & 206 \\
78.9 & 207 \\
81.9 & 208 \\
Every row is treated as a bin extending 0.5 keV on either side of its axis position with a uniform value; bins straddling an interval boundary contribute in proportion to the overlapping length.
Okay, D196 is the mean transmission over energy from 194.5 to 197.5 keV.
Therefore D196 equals 83.3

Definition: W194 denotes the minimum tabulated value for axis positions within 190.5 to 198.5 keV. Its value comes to 78.3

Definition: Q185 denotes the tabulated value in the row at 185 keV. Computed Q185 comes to 79.2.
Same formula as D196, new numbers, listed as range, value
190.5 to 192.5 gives 80.1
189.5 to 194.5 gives 81.9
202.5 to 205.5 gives 81.9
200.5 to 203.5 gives 80.9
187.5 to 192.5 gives 80.3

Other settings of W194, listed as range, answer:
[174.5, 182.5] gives 68.5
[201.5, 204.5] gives 78.8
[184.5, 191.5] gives 77.3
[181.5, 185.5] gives 79.2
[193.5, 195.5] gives 83.2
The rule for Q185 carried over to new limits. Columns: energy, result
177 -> 72.1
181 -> 72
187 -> 77.3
